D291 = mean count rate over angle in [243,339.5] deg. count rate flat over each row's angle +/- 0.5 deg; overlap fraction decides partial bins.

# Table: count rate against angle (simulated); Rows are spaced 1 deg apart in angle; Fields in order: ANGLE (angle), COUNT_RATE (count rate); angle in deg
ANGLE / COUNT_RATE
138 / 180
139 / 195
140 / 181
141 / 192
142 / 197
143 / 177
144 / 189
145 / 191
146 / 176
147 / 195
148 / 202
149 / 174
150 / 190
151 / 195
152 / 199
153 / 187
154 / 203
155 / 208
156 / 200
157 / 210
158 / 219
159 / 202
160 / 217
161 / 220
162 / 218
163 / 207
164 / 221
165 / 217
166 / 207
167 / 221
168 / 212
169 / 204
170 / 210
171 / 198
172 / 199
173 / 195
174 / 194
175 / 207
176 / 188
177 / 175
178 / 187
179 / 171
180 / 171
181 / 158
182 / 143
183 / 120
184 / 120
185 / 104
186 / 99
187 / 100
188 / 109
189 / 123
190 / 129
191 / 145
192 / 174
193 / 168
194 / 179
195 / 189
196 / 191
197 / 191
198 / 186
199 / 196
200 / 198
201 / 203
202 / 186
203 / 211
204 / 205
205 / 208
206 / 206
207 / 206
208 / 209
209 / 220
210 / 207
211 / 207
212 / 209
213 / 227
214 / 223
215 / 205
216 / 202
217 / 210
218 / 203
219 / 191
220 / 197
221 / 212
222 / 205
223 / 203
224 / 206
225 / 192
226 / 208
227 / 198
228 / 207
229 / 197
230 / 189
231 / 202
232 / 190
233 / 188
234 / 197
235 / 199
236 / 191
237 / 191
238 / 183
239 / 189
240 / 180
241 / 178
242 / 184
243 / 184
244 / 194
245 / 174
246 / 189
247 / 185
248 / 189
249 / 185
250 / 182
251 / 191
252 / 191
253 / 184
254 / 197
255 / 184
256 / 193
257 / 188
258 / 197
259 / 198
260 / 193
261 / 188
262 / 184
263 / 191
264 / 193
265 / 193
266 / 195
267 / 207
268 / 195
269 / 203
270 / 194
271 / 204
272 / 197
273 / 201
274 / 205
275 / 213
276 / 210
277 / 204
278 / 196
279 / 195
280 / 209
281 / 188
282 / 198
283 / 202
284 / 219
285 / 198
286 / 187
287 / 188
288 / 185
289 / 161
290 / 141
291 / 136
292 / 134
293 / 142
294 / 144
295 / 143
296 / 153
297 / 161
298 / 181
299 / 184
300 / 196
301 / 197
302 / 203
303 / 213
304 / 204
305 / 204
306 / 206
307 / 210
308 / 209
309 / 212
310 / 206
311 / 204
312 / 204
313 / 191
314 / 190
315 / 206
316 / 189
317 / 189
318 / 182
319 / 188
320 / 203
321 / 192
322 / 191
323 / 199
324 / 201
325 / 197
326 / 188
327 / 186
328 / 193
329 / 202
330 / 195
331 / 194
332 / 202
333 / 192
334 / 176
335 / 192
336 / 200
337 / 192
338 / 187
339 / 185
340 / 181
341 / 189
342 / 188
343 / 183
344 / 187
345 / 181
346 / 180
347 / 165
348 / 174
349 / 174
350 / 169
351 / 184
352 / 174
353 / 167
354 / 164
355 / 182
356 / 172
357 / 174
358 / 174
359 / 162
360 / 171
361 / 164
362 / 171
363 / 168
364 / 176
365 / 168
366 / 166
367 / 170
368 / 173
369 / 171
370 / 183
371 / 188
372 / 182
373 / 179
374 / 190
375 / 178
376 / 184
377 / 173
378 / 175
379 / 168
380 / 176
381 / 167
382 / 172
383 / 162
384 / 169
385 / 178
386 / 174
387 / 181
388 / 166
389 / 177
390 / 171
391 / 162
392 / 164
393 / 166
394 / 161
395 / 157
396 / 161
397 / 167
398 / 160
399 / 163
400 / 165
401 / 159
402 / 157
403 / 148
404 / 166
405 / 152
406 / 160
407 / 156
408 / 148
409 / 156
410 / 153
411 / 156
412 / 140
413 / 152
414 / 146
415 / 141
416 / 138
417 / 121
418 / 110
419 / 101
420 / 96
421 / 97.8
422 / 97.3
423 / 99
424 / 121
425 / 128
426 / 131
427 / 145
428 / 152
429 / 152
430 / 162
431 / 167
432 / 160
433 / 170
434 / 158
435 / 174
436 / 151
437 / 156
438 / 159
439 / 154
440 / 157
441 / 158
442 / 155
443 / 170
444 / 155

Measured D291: 191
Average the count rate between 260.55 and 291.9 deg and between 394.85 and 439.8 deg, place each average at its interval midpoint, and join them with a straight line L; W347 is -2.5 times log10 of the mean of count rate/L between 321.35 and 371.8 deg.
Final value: -0.08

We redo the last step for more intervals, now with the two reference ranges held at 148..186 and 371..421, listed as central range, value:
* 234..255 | -0.05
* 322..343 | -0.15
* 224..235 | -0.09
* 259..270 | -0.10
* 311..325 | -0.15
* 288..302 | 0.07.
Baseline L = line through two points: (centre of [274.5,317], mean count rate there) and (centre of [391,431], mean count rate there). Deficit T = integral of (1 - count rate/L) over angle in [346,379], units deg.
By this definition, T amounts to -2.27 deg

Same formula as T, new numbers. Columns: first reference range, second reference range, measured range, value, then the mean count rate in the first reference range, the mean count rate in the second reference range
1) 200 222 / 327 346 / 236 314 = 3.36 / 207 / 190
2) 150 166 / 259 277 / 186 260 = 4.41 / 208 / 198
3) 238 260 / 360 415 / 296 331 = -3.56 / 187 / 166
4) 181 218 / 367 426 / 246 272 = -3.15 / 178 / 156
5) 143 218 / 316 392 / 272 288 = -1.45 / 188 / 180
